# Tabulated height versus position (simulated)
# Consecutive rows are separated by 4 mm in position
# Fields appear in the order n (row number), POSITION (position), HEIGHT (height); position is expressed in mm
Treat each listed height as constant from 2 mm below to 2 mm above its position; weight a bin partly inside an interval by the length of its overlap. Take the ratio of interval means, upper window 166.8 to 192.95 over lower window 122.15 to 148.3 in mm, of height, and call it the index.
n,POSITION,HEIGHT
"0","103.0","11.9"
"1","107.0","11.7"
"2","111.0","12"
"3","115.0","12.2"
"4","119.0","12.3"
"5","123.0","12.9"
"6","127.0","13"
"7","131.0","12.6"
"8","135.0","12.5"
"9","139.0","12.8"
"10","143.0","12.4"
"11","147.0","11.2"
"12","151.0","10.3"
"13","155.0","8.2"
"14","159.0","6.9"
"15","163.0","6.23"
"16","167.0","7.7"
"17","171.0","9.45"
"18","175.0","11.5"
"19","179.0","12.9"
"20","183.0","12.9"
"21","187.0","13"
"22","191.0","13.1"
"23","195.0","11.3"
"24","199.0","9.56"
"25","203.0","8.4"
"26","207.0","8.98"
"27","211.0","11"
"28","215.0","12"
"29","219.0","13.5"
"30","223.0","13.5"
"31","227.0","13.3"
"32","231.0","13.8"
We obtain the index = 0.9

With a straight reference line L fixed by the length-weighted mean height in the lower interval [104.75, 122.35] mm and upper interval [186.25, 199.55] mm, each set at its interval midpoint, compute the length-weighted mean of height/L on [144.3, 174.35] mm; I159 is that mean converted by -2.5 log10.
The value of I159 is 0.34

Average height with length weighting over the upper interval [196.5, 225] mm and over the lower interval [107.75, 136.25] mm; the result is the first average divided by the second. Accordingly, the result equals 0.88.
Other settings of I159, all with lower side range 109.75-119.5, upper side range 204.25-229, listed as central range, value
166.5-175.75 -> 0.25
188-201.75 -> 0.07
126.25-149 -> -0.02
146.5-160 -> 0.31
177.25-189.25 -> -0.08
